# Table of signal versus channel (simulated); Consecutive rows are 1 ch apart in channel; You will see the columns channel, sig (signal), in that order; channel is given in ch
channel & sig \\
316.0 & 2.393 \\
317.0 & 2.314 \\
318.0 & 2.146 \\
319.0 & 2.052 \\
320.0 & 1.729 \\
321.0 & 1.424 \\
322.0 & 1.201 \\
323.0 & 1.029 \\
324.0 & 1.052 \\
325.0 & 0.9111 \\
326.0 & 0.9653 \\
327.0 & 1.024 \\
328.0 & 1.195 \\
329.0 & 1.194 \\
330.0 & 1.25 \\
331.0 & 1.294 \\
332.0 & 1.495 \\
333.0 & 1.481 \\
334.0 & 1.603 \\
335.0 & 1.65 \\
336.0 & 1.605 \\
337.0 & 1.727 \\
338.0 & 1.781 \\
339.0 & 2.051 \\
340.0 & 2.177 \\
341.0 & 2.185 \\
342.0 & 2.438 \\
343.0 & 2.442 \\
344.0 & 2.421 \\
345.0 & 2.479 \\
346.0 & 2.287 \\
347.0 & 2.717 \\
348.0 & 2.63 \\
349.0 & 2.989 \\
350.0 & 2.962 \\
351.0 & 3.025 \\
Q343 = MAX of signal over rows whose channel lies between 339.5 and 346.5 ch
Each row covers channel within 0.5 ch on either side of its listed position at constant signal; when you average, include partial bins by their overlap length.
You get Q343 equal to 2.479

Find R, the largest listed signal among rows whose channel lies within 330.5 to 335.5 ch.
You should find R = 1.65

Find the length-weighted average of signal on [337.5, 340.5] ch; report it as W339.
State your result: 2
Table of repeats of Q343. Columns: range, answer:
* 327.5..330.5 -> 1.25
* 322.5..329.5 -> 1.195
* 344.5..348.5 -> 2.717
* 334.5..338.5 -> 1.781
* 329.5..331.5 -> 1.294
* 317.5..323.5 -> 2.146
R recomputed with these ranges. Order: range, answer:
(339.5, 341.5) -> 2.185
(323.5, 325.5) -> 1.052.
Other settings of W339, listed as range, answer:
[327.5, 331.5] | 1.23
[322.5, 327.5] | 0.996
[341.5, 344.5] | 2.43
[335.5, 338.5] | 1.7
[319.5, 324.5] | 1.29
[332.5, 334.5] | 1.54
